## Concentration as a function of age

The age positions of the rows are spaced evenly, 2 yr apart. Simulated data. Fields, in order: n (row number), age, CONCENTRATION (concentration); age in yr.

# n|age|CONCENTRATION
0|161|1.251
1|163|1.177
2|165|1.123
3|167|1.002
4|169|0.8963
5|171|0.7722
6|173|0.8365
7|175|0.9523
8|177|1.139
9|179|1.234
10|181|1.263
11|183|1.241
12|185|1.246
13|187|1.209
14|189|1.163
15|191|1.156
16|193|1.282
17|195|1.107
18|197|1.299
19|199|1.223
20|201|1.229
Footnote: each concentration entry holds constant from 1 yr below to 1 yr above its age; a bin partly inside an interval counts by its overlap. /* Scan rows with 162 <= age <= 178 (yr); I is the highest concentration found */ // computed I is 1.177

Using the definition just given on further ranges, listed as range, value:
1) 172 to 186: 1.263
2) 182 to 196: 1.282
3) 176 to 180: 1.234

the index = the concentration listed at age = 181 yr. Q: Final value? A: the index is 1.263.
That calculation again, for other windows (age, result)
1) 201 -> 1.229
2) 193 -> 1.282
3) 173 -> 0.8365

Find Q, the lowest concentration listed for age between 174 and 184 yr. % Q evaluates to 0.9523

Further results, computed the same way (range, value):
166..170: 0.8963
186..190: 1.163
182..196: 1.107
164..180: 0.7722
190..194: 1.156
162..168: 1.002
